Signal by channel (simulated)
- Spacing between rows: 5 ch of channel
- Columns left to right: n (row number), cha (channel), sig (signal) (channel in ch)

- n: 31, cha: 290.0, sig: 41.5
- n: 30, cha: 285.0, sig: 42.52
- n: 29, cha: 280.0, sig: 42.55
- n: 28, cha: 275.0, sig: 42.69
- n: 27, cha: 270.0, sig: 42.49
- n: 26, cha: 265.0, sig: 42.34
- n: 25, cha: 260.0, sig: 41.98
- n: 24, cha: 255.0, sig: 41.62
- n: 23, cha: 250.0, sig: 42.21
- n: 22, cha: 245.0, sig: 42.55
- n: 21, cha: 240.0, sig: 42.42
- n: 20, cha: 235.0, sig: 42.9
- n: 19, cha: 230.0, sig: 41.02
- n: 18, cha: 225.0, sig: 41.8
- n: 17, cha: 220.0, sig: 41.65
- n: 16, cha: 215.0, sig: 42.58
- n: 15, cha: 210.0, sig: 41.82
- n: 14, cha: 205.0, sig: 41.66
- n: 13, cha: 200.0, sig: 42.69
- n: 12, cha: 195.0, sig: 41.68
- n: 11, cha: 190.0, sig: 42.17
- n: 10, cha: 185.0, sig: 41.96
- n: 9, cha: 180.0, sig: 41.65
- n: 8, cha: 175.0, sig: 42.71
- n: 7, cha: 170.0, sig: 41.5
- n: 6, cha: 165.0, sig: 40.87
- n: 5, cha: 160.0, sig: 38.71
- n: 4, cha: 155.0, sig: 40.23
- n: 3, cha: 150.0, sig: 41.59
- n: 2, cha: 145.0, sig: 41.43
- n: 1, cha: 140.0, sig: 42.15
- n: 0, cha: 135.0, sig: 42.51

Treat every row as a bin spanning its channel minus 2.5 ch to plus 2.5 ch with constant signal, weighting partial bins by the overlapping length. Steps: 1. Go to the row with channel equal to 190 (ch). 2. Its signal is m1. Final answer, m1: 42.17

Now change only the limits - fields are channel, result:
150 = 41.59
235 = 42.9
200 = 42.69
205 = 41.66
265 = 42.34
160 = 38.71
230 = 41.02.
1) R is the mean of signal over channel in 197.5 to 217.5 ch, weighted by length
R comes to 42.2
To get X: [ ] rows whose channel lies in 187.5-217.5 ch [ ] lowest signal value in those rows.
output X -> 41.66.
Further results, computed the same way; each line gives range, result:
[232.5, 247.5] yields 42.42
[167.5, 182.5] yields 41.5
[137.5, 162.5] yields 38.71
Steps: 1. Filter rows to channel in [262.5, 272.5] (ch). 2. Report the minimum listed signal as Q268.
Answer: 42.34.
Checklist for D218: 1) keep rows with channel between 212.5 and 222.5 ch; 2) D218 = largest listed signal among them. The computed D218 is 42.58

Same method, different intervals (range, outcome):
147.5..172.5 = 41.59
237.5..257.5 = 42.55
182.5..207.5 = 42.69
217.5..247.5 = 42.9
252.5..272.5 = 42.49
